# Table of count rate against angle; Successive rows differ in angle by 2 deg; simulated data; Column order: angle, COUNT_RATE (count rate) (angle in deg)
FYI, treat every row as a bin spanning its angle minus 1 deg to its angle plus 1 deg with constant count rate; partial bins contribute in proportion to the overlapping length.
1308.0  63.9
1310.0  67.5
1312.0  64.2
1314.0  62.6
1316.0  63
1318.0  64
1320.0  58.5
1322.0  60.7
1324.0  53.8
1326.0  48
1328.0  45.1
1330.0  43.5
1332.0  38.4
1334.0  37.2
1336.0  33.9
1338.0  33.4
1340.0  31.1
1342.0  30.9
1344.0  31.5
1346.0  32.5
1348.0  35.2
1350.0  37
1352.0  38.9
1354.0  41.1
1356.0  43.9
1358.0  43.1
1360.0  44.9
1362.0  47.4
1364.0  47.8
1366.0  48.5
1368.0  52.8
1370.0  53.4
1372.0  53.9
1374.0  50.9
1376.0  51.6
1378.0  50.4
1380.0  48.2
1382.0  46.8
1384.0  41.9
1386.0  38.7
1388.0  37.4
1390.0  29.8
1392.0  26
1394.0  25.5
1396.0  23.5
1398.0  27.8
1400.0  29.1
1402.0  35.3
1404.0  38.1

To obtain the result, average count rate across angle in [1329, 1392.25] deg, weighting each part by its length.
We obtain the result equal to 41.5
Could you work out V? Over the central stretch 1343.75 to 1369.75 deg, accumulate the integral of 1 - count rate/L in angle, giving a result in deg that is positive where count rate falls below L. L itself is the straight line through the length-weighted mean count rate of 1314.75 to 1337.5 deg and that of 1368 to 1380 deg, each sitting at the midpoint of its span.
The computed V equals 4.3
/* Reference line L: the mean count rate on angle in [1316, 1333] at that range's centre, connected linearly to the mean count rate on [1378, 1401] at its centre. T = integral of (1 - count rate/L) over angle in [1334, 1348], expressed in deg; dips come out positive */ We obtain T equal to 4.4 deg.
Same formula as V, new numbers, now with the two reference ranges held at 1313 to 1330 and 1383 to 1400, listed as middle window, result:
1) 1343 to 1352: 2.35 deg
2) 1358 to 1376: -4.49 deg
